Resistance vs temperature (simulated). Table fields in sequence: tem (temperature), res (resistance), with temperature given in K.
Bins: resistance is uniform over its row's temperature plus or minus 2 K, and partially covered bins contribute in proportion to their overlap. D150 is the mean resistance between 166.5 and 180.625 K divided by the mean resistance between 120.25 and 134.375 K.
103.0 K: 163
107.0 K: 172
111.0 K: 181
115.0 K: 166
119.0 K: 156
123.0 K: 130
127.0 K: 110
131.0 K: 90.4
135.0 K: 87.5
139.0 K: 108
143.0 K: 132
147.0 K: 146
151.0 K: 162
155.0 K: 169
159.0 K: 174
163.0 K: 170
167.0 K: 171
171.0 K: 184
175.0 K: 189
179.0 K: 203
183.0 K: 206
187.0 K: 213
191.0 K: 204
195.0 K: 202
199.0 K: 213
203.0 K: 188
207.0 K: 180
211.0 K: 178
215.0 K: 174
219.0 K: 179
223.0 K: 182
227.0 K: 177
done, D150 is 1.70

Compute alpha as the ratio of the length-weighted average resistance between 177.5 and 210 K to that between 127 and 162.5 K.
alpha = 1.5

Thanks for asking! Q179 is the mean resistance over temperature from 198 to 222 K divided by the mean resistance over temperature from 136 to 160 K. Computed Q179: 1.27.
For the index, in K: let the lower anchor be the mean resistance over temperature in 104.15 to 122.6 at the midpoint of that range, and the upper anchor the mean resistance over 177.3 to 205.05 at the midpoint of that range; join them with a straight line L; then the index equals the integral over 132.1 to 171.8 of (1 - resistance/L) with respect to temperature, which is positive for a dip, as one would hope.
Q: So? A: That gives 8.0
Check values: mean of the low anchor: 165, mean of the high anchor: 204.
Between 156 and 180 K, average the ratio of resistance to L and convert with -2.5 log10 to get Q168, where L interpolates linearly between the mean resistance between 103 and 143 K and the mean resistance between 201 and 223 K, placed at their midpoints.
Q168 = -0.15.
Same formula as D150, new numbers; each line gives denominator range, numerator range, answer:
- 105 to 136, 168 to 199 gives 1.45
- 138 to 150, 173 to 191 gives 1.52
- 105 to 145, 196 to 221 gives 1.40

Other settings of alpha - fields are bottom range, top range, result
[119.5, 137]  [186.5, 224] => 1.75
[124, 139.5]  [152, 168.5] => 1.70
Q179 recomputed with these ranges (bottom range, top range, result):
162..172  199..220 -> 1.05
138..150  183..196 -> 1.55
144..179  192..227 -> 1.09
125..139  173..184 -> 2.03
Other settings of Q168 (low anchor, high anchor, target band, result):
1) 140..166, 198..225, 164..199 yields -0.16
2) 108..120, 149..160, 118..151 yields 0.35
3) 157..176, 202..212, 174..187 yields -0.13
